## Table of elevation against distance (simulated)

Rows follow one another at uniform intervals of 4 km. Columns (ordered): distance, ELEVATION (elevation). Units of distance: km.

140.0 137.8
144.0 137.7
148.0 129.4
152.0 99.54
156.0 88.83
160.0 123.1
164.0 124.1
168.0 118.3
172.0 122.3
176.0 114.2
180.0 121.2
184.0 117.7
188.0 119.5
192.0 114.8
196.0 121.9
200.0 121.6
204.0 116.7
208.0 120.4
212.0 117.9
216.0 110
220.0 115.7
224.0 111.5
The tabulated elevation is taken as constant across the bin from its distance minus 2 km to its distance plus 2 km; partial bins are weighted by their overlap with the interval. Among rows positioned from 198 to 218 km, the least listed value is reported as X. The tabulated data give 110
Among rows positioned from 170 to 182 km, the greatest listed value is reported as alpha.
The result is 122.3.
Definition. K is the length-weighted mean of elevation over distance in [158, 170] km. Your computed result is 122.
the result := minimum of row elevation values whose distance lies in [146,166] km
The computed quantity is 88.83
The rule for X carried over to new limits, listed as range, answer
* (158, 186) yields 114.2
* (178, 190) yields 117.7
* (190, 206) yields 114.8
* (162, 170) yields 118.3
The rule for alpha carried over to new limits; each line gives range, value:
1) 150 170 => 124.1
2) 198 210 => 121.6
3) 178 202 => 121.9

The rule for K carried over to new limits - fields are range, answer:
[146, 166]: 113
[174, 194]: 117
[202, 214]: 118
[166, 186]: 119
